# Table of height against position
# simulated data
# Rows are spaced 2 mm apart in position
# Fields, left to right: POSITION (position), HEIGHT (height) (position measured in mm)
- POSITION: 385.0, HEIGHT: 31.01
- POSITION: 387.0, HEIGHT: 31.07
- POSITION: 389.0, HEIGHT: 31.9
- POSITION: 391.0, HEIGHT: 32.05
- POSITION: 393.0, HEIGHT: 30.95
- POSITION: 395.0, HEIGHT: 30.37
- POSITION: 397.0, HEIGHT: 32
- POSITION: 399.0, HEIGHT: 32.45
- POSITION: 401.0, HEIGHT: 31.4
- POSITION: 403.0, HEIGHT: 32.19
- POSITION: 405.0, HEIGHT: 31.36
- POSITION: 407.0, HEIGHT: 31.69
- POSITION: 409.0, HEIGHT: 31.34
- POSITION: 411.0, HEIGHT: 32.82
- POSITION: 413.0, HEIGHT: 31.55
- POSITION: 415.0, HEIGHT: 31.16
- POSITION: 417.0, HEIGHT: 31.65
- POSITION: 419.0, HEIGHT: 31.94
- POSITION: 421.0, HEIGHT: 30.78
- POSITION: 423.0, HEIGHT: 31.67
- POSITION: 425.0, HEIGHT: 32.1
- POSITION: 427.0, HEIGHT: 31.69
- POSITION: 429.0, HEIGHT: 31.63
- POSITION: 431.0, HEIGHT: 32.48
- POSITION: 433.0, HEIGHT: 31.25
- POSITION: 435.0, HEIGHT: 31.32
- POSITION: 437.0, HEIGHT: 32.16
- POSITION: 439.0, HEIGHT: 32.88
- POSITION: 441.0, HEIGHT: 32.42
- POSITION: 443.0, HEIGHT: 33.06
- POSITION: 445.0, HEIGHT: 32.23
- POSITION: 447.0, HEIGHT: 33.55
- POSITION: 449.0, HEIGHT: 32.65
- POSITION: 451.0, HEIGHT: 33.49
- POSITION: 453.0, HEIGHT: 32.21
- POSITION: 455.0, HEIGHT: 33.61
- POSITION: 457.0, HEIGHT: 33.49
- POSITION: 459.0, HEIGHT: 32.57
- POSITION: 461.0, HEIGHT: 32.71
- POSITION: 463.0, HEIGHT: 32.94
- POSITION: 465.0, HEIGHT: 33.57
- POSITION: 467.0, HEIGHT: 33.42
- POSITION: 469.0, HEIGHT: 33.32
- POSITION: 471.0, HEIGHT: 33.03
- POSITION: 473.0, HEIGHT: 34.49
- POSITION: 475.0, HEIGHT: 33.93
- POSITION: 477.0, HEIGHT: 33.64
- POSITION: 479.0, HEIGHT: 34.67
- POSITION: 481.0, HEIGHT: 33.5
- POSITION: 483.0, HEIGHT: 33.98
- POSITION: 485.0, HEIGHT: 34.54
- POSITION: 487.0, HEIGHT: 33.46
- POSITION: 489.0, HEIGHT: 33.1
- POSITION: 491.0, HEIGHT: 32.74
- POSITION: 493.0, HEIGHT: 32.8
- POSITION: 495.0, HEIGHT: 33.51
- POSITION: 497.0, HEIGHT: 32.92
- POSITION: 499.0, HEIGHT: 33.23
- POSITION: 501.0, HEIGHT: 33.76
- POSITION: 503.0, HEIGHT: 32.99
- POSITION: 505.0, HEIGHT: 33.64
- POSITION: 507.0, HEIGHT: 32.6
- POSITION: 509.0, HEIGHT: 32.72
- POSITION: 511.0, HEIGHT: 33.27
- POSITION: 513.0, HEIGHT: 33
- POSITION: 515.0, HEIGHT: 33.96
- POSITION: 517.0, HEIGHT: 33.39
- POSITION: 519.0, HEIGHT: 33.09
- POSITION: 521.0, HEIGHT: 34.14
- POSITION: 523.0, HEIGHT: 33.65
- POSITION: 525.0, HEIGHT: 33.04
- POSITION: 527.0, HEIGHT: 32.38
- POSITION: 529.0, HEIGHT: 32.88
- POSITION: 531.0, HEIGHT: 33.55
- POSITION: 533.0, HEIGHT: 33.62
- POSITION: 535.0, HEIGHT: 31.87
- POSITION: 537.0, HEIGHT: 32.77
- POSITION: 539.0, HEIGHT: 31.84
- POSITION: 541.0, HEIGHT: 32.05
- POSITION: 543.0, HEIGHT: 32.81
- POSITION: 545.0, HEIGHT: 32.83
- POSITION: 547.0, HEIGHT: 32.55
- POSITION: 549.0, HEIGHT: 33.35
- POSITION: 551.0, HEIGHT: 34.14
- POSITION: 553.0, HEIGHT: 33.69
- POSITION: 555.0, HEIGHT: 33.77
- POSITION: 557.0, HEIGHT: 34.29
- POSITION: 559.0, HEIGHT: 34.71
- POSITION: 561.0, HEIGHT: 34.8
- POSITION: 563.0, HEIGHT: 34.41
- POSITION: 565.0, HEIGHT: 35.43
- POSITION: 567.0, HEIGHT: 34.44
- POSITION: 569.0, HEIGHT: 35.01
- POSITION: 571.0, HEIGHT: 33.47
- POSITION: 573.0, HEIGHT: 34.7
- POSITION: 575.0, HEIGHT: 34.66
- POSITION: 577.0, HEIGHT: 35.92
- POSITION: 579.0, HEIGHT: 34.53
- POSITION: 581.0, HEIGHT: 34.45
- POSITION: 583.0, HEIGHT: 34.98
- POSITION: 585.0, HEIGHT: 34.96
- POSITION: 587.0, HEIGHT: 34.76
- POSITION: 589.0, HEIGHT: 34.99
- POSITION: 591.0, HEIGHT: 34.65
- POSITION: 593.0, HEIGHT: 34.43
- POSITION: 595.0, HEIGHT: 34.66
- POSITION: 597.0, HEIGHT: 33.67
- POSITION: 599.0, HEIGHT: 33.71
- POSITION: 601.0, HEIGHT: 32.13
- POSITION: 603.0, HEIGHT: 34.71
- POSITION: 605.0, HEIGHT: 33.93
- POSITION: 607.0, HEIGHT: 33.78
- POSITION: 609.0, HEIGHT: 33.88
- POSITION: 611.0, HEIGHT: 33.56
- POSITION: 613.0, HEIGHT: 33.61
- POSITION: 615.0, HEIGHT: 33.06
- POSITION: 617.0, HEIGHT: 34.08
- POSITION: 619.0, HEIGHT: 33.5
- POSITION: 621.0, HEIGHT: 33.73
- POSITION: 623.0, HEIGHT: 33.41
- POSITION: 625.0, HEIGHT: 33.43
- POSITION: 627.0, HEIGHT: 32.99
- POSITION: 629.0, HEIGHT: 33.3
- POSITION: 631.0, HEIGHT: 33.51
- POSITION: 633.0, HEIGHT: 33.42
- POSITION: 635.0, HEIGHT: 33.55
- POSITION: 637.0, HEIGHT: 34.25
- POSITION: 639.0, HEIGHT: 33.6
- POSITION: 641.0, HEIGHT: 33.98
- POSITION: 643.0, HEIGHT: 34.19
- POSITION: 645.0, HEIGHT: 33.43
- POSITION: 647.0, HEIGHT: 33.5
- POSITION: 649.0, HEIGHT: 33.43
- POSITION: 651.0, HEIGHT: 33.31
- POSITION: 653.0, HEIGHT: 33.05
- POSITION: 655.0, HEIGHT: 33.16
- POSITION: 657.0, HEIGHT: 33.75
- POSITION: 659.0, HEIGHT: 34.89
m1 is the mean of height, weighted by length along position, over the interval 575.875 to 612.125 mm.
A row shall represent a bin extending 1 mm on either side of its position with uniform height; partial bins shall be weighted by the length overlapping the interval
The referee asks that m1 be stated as 34.3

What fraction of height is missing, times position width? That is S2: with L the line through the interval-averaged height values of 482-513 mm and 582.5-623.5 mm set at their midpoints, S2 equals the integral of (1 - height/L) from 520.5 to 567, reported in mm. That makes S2 0.2 mm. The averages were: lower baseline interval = 33.3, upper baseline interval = 34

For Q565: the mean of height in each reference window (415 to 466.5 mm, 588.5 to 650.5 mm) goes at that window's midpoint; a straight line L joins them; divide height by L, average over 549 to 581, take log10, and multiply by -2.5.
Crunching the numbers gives -0.037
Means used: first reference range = 32.4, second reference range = 33.7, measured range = 34.5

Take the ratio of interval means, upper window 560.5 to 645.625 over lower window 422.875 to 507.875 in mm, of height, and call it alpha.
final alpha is 1.0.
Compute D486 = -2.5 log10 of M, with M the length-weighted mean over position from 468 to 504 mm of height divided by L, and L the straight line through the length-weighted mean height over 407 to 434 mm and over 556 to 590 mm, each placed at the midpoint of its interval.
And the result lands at -0.02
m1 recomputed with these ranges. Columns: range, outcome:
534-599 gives 34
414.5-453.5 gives 32.1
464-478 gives 33.6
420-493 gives 32.9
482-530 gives 33.3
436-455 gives 32.8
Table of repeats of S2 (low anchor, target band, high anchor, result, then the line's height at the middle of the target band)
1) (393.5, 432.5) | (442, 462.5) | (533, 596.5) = -0.4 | 32.3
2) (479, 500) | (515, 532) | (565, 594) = 0.3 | 33.9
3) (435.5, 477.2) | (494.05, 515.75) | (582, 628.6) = 0.1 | 33.4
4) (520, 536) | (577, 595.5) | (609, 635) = -0.8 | 33.4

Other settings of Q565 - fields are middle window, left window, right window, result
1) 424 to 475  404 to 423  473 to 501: -0.006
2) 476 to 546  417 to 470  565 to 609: 0.006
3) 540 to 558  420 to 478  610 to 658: -0.004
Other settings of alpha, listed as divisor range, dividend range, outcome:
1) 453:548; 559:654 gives 1.02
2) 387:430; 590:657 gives 1.06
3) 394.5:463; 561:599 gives 1.08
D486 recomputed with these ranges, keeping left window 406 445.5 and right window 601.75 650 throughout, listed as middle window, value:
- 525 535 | -0.01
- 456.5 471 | -0.03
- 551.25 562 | -0.04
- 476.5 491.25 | -0.04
